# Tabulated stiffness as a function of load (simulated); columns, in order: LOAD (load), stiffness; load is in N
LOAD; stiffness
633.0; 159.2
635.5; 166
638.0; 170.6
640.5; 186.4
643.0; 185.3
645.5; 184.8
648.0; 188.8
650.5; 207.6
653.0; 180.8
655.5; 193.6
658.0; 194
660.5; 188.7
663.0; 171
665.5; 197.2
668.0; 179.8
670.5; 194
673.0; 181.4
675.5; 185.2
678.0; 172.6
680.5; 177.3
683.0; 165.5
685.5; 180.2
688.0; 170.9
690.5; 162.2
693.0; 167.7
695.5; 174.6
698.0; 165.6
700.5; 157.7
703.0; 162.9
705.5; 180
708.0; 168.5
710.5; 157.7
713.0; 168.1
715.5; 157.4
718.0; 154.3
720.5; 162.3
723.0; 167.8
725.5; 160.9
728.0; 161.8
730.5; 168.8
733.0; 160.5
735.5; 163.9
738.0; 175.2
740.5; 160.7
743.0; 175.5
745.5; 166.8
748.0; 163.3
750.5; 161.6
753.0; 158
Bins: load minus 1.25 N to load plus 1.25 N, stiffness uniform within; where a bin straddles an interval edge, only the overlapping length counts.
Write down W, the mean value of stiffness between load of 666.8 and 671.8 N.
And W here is 187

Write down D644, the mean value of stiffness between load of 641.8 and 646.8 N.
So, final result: 185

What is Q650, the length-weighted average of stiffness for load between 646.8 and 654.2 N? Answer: 193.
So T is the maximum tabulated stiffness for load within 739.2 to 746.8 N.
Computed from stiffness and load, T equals 175.5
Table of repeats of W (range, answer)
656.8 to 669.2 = 186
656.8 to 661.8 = 191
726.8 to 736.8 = 164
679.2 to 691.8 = 171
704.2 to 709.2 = 174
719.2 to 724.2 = 165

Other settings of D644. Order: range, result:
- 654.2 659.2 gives 194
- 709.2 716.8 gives 161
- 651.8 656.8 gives 187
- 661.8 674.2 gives 185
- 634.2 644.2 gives 177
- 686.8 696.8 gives 169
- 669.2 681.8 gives 182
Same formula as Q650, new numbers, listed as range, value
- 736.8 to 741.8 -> 168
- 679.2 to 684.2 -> 171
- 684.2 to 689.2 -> 175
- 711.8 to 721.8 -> 161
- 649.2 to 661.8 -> 193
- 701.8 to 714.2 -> 167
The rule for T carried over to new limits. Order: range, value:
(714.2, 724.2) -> 167.8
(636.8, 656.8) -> 207.6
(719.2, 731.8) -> 168.8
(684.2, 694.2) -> 180.2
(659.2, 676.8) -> 197.2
